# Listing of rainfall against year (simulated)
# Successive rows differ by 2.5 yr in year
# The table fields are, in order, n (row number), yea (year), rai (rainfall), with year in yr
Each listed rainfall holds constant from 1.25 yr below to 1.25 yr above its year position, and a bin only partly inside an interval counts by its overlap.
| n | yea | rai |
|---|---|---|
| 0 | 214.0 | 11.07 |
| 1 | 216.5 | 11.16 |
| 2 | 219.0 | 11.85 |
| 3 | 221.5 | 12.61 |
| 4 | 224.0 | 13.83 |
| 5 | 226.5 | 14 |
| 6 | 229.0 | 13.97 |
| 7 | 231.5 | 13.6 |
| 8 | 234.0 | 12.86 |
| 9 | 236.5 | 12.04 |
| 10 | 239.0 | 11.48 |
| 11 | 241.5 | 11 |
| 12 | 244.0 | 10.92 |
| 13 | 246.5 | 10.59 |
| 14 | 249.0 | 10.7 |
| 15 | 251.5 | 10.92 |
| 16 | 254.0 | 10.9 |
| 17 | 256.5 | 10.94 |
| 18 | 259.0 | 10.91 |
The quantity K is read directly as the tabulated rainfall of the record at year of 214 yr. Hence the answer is 11.07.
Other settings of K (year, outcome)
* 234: 12.86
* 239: 11.48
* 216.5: 11.16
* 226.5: 14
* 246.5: 10.59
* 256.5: 10.94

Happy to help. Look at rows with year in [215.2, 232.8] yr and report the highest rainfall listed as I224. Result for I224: 14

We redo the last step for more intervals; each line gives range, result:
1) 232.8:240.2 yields 12.86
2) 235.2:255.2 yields 12.04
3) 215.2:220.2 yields 11.85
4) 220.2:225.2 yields 13.83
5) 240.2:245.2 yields 11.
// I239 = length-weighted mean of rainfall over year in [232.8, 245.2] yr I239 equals 11.7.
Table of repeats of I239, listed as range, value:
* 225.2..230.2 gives 14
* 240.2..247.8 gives 10.8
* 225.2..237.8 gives 13.3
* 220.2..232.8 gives 13.6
